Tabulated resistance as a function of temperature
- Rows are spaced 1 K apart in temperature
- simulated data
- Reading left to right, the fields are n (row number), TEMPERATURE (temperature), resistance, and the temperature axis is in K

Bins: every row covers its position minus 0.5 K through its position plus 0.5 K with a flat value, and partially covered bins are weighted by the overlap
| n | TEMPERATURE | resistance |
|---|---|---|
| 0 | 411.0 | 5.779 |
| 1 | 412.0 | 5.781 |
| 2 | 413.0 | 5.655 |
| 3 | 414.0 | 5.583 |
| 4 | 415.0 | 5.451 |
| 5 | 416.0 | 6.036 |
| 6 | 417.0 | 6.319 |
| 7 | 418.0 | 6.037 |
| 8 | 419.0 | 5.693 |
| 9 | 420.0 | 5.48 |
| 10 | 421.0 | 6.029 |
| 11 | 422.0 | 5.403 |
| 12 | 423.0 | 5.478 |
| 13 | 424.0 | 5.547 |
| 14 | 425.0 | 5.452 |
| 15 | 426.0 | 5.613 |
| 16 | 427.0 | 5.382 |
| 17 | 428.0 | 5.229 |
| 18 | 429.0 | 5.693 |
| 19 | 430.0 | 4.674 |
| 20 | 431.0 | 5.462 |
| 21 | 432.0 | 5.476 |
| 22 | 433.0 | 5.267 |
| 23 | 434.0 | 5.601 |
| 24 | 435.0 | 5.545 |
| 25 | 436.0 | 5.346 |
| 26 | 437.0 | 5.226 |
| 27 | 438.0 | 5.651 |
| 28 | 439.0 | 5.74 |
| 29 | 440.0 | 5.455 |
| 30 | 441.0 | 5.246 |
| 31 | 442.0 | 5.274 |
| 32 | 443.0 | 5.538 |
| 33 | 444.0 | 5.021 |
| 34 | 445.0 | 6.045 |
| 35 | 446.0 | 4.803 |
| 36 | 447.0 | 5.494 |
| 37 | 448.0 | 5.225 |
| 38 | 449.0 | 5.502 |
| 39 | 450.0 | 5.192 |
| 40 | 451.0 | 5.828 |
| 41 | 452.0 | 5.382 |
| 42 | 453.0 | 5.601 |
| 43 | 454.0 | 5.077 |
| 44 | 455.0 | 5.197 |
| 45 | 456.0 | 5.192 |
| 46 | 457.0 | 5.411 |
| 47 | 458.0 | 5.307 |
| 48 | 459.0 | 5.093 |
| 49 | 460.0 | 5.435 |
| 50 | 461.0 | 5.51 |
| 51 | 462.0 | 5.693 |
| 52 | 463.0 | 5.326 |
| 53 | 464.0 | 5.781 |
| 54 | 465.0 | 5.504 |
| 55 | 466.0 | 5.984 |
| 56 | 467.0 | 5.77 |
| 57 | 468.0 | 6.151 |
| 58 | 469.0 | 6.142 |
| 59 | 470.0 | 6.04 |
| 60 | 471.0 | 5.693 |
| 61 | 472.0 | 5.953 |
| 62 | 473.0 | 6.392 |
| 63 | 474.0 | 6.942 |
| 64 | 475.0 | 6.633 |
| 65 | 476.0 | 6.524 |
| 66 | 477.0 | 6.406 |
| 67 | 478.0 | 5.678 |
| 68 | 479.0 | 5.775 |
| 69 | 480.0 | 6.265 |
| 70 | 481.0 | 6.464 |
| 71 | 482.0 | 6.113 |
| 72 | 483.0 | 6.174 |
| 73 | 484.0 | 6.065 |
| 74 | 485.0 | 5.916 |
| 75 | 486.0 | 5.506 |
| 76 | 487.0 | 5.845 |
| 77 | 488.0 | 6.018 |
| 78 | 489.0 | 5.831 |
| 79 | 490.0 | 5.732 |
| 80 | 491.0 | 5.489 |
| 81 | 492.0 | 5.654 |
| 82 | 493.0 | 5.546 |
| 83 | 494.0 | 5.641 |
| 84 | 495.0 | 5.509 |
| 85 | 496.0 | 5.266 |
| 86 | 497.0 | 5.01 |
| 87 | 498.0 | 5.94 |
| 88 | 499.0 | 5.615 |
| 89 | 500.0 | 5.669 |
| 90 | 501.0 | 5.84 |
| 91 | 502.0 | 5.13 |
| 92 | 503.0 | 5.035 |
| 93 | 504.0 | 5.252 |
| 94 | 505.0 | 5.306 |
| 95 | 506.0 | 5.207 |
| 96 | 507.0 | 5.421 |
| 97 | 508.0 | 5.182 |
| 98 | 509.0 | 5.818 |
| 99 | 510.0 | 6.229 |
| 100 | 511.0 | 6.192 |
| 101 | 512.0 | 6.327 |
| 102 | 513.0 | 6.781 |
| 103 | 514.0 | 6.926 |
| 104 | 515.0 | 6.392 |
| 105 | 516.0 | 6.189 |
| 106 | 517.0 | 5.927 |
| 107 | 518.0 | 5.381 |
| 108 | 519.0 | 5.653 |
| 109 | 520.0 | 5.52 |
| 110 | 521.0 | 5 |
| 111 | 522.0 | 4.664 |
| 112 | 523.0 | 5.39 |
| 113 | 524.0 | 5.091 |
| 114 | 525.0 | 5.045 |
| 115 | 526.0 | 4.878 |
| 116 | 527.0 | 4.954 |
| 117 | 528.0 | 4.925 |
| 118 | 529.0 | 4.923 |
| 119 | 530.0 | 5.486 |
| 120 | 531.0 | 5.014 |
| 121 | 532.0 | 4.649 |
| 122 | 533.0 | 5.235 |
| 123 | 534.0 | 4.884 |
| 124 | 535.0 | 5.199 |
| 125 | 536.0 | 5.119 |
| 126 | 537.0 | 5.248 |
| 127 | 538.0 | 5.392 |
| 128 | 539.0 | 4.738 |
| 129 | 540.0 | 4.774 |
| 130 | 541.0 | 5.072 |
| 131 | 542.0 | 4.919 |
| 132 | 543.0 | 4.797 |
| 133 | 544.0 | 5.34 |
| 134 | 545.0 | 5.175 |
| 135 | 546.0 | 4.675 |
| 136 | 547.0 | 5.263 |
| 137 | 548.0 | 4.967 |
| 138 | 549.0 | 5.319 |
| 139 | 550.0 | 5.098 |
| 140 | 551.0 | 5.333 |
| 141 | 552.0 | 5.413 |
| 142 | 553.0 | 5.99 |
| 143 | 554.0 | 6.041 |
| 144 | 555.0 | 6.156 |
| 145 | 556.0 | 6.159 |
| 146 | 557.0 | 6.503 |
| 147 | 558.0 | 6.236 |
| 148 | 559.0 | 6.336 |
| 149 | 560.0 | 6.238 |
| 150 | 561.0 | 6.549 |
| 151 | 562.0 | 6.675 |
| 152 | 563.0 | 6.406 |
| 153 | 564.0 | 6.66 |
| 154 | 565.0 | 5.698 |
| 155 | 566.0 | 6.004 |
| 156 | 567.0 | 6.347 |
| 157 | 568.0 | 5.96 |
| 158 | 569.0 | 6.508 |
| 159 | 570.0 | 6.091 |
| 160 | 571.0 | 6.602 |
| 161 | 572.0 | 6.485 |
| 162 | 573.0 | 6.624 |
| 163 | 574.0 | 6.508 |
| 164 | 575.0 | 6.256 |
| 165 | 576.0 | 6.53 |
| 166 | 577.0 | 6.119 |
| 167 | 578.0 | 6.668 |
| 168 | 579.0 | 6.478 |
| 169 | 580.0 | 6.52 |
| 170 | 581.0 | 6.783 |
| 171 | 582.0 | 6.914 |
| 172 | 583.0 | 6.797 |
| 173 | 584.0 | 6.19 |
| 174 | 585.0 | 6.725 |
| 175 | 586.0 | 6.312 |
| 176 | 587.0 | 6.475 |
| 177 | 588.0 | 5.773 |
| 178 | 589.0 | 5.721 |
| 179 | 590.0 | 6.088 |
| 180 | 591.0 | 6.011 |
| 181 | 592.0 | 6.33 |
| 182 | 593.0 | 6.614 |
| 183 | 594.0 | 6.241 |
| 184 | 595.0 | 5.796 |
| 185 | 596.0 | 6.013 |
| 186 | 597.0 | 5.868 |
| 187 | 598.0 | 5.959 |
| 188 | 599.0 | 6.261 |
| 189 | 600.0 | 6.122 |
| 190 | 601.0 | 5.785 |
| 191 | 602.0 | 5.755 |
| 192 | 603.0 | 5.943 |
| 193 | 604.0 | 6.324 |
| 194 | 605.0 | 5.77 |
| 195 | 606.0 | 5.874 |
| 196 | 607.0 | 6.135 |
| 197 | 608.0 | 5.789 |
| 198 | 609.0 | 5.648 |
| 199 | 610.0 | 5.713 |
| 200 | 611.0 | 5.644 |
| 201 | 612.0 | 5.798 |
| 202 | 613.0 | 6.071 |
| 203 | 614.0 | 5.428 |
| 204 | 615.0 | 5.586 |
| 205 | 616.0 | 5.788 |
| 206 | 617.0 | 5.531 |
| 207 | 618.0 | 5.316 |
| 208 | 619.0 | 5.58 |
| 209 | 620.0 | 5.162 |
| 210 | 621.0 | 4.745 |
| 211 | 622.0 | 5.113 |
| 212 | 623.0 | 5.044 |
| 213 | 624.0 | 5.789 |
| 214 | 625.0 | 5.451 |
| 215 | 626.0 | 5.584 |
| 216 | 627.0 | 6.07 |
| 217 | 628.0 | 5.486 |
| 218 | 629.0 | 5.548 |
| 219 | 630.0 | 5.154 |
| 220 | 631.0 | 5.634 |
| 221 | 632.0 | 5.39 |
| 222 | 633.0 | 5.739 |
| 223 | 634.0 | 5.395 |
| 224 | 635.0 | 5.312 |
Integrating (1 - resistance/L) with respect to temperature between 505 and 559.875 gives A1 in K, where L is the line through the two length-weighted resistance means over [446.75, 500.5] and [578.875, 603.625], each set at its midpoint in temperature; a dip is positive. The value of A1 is 4.8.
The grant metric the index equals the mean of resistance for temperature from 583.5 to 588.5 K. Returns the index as 6.29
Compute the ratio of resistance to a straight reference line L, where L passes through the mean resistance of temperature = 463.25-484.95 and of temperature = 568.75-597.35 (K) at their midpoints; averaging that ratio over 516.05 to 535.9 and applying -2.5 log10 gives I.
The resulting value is 0.200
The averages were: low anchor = 6.1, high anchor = 6.35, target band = 5.17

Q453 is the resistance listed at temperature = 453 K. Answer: 5.601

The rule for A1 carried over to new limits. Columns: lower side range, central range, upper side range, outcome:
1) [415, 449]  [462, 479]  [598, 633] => -1.56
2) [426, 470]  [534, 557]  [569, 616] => 2.45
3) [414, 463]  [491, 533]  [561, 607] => 2.62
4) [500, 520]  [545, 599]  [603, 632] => -4.41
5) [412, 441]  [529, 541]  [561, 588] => 2.19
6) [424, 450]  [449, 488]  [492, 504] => -2.71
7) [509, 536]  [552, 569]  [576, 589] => -0.36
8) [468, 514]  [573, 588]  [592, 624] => -1.84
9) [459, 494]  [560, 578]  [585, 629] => -1.59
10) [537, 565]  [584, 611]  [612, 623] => -2.67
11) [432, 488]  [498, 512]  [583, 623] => 0.43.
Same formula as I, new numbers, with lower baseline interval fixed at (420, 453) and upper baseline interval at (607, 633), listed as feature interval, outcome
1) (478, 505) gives -0.045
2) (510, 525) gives -0.062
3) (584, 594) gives -0.131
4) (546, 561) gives -0.053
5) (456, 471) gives -0.037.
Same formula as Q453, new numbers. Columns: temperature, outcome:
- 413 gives 5.655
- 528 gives 4.925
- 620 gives 5.162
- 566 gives 6.004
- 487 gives 5.845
